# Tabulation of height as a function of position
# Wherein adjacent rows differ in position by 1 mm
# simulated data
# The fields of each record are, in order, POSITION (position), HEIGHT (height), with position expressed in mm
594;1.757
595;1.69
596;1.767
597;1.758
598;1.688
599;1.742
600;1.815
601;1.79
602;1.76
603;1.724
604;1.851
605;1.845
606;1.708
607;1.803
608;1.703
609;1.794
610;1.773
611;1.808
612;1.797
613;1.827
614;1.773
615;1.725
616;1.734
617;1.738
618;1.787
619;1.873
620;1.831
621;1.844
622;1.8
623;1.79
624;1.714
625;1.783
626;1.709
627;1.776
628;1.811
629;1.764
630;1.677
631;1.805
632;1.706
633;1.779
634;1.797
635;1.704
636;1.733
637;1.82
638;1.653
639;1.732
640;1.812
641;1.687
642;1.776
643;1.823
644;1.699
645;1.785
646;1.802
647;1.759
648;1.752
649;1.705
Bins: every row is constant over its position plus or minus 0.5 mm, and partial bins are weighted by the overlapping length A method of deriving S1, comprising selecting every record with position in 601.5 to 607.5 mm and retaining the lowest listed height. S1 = 1.708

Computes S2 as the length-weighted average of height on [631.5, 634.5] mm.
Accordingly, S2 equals 1.76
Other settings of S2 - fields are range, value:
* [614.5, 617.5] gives 1.73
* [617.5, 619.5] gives 1.83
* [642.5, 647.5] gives 1.77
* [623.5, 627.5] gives 1.75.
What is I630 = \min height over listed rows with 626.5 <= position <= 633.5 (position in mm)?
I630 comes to 1.677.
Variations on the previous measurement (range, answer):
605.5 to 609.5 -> 1.703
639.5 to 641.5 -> 1.687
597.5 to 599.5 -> 1.688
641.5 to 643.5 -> 1.776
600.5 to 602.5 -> 1.76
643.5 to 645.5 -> 1.699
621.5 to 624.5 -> 1.714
